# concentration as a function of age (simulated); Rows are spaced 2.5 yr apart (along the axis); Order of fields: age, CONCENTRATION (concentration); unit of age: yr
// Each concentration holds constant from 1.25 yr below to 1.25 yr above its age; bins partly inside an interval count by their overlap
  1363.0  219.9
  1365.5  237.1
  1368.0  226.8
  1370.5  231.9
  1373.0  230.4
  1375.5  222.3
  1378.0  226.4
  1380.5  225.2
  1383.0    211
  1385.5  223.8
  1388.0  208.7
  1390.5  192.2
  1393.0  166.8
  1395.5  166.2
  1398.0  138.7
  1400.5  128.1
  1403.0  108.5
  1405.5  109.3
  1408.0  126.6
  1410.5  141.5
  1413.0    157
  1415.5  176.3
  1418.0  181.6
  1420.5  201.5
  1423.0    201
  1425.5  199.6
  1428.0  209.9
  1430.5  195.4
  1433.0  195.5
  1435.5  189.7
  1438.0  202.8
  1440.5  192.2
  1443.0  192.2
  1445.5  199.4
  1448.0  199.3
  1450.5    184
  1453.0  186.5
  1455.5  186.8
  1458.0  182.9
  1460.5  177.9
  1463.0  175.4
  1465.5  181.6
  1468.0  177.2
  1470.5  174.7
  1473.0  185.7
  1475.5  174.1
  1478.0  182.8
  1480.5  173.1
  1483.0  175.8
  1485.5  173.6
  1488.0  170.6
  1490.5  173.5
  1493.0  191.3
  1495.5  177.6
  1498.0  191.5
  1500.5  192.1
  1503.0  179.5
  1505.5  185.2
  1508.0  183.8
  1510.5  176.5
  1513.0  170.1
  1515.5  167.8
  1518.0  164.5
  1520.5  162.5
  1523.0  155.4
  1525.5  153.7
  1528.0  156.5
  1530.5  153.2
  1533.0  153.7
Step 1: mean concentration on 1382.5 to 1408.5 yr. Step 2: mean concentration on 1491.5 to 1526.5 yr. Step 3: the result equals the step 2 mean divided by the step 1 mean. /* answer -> 1.09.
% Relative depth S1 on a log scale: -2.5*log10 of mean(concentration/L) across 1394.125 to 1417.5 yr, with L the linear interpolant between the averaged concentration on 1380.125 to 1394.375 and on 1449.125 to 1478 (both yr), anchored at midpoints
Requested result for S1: 0.37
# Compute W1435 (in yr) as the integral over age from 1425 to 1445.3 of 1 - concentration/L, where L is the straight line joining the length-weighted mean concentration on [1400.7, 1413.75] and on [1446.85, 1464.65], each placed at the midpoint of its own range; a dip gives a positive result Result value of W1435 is -4.7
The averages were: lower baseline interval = 127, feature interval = 197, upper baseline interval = 185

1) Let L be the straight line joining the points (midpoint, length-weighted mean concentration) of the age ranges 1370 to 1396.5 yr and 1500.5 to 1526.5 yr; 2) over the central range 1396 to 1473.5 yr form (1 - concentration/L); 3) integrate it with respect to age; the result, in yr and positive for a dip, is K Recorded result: 7.0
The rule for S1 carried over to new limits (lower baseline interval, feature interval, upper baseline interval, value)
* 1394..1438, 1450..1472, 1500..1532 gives -0.080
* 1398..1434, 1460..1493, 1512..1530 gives -0.091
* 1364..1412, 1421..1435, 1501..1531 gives -0.113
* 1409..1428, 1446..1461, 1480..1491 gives -0.061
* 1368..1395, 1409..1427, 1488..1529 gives 0.127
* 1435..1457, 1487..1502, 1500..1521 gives -0.019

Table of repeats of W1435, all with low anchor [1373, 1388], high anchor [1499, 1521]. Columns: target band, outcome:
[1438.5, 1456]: 0.5 yr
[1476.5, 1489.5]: 0.7 yr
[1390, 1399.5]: 2.4 yr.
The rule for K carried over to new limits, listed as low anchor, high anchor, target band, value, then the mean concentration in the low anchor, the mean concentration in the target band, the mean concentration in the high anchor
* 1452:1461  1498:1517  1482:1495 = 0.3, 184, 177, 180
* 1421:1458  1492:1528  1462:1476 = 0.6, 195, 178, 174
